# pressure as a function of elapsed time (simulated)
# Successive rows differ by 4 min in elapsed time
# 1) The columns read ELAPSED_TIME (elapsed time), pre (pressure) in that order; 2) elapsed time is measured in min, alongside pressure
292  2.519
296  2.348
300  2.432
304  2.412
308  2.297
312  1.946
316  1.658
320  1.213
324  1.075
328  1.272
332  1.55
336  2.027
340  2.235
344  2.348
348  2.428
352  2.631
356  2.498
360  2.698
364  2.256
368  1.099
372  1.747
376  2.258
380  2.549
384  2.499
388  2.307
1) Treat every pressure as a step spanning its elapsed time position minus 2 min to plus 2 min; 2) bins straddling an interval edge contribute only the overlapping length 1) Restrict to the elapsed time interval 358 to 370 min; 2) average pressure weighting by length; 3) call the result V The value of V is 2.02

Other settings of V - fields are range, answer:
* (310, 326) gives 1.47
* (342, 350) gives 2.39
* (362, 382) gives 1.98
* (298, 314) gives 2.27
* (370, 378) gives 2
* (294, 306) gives 2.4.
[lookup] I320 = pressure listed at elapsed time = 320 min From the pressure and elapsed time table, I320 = 1.213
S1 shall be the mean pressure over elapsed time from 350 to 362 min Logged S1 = 2.61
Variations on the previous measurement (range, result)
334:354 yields 2.33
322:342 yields 1.63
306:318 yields 1.97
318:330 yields 1.19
